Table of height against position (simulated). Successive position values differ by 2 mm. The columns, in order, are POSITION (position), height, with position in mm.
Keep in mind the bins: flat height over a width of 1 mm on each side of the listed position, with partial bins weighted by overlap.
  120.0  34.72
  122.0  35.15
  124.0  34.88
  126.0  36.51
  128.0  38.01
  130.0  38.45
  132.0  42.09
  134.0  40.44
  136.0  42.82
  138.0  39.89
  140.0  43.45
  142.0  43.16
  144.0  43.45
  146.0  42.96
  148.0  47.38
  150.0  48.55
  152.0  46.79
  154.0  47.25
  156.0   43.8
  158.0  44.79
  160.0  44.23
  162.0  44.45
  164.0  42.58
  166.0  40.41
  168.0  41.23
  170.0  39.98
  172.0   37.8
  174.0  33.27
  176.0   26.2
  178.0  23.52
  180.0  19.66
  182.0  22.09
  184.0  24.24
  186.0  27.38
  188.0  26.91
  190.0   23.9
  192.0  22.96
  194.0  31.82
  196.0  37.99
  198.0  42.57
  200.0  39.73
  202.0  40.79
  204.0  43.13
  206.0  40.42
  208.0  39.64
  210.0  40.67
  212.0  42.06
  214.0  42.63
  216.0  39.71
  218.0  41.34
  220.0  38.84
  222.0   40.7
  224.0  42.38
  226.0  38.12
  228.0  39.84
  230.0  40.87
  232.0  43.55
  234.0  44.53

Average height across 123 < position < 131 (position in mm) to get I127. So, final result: 37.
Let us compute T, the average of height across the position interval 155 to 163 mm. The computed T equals 44.3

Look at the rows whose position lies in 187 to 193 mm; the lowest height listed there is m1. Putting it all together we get 22.96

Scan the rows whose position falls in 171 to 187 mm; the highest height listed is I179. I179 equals 37.8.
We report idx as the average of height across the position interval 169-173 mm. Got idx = 38.9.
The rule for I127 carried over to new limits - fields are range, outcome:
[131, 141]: 41.7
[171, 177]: 32.4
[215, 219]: 40.5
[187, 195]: 26.4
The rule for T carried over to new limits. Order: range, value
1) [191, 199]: 33.8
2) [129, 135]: 40.3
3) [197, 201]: 41.1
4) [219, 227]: 40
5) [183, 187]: 25.8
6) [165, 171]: 40.5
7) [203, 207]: 41.8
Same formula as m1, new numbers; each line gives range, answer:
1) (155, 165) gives 42.58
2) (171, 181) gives 19.66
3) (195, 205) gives 37.99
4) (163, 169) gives 40.41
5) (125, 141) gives 36.51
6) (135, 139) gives 39.89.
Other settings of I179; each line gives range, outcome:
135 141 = 43.45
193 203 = 42.57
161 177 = 44.45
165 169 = 41.23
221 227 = 42.38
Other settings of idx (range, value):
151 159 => 45.7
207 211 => 40.2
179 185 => 22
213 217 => 41.2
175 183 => 22.9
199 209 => 40.7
